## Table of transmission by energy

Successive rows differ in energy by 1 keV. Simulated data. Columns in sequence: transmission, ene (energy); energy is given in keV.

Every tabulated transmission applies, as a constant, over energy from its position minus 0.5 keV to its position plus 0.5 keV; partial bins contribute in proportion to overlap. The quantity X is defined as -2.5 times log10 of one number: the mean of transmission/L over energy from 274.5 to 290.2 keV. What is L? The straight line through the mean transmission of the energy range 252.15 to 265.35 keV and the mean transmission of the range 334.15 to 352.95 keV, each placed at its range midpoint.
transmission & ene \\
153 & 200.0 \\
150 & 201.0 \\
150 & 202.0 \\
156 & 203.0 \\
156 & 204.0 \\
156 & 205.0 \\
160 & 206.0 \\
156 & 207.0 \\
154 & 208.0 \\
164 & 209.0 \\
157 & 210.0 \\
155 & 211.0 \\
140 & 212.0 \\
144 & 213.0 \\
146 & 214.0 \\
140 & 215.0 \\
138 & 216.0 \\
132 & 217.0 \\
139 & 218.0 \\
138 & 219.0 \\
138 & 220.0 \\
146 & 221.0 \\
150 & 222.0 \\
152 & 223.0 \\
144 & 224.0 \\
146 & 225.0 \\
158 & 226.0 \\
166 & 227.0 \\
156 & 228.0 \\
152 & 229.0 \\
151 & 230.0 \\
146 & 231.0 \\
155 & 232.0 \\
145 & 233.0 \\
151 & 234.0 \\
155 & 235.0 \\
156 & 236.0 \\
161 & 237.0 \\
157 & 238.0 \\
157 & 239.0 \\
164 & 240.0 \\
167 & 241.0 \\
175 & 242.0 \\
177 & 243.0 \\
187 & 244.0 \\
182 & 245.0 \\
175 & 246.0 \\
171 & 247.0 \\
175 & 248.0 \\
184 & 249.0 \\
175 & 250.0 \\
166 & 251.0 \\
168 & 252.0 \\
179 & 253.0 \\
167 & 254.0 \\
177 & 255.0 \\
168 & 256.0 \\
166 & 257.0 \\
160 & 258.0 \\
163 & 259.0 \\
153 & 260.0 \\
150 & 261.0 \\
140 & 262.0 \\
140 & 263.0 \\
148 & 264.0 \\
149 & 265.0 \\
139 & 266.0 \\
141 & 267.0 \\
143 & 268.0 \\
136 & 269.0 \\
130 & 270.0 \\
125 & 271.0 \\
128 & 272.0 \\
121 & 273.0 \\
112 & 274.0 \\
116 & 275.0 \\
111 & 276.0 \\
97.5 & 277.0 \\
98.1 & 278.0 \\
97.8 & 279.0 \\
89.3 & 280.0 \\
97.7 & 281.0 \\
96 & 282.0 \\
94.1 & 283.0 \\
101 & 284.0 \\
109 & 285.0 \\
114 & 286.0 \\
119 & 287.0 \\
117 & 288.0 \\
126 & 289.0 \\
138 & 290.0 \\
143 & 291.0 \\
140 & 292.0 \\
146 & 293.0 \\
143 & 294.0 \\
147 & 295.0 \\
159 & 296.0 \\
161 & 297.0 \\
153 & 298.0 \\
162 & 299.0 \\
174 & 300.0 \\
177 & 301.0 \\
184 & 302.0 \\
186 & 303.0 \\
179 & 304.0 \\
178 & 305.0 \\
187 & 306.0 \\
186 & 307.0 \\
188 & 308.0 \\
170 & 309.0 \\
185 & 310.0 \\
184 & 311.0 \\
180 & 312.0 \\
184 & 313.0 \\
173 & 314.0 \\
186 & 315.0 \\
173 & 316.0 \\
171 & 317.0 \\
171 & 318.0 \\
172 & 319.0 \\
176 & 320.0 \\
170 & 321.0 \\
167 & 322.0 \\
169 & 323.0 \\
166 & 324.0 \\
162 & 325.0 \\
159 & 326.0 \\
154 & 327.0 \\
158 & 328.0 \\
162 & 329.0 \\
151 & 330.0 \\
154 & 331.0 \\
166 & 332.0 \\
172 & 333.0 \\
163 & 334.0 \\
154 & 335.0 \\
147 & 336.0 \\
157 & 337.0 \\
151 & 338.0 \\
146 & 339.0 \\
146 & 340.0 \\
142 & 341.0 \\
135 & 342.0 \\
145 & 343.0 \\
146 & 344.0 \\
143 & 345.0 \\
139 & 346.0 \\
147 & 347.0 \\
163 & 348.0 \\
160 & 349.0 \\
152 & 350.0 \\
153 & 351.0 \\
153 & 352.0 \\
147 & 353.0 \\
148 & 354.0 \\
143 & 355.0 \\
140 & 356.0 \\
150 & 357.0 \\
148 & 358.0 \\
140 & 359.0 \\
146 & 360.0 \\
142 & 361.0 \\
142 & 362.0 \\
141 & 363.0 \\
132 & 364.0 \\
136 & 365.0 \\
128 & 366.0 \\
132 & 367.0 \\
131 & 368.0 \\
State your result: 0.41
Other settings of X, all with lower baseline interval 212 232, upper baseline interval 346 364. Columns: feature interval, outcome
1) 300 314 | -0.23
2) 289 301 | -0.03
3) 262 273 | 0.07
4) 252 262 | -0.12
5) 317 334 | -0.12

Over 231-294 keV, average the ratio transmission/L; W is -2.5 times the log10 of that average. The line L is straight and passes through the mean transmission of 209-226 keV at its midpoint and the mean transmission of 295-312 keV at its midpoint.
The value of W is 0.12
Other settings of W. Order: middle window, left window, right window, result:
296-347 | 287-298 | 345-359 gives -0.14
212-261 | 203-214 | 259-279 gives -0.12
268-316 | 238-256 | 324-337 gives 0.15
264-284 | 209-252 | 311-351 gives 0.32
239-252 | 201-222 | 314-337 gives -0.14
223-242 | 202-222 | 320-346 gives -0.04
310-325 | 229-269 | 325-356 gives -0.13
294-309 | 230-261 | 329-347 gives -0.10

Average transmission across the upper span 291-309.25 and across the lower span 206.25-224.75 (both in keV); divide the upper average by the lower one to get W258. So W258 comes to 1.14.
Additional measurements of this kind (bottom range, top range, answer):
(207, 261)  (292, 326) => 1.08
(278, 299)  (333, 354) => 1.20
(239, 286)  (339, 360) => 1.02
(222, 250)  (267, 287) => 0.69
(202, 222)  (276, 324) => 1.02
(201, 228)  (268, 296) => 0.80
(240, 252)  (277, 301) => 0.73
